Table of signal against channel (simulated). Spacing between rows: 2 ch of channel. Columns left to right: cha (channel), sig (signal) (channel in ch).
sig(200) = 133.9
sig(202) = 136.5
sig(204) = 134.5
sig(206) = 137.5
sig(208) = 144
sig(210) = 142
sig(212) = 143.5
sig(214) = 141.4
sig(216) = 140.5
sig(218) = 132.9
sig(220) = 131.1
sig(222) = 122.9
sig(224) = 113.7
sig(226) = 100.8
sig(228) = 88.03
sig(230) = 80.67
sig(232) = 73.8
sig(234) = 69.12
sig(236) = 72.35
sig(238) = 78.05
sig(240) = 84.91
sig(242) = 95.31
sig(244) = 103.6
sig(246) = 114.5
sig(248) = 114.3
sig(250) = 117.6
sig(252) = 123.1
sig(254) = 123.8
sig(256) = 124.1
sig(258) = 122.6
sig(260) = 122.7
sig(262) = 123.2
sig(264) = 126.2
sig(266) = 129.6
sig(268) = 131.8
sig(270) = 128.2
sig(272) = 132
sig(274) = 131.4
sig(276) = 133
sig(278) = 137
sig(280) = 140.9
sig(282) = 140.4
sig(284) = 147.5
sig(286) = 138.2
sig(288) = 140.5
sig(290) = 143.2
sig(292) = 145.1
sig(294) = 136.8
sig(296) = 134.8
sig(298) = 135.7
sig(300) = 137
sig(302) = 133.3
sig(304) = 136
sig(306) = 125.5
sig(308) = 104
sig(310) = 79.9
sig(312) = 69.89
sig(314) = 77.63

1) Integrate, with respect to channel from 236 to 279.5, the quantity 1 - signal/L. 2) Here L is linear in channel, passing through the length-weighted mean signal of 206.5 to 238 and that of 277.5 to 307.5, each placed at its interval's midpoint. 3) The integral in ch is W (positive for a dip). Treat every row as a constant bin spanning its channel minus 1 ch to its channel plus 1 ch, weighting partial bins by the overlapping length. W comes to 2.58 ch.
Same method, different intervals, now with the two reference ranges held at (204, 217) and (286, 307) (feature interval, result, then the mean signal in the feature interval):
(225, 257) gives 9.56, 97.8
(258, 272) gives 1.15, 127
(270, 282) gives 0.27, 135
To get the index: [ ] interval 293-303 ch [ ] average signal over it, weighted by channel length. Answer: 136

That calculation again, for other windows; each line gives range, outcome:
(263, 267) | 128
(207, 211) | 143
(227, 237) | 76.8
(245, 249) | 114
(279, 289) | 142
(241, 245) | 99.5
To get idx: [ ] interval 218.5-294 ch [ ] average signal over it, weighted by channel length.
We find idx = 118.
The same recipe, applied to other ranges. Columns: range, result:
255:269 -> 126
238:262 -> 112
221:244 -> 89.7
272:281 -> 135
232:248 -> 89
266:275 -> 131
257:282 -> 130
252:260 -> 123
